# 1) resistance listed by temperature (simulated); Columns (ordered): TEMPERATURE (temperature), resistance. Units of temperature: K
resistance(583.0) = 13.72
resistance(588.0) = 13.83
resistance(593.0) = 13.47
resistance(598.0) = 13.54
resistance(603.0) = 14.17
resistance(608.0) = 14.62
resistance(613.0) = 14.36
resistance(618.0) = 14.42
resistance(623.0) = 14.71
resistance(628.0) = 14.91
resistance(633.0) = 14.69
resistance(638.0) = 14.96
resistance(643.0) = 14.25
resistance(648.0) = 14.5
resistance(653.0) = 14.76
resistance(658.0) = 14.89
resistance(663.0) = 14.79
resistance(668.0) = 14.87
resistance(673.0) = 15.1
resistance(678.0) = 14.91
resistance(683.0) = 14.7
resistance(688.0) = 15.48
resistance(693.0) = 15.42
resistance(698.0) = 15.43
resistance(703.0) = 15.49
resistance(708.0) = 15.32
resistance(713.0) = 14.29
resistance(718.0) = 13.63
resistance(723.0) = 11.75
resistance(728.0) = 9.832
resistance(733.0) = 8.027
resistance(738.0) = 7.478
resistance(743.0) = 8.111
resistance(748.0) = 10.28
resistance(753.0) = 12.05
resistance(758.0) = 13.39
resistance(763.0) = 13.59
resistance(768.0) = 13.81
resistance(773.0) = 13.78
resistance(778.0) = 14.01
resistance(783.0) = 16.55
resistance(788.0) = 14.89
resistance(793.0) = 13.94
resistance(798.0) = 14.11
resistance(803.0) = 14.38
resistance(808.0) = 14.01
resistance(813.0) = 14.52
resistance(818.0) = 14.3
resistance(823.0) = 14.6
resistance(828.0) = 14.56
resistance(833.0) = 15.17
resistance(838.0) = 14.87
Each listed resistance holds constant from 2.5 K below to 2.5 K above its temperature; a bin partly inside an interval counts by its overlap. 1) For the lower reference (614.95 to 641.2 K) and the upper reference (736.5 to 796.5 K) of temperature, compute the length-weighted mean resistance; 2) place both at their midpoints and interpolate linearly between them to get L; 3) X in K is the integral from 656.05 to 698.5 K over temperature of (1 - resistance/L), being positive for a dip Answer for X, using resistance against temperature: -3.1 K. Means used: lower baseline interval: 14.7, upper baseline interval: 12.8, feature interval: 15.1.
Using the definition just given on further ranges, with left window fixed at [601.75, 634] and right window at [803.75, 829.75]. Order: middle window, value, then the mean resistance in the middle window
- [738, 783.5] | 6.5 K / 12.4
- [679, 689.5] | -0.4 K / 15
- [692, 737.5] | 4.9 K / 12.9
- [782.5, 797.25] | -0.4 K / 14.8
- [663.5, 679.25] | -0.5 K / 14.9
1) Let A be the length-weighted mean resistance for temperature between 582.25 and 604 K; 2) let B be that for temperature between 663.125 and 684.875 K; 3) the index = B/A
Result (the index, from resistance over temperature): 1.1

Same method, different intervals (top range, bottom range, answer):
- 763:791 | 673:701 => 0.96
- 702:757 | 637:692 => 0.77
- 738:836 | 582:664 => 0.94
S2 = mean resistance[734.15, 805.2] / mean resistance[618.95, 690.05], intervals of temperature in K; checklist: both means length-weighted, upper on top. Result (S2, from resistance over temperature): 0.86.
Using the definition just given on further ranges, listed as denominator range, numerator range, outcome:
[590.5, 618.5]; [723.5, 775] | 0.78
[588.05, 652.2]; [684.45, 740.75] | 0.90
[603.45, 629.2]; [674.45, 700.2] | 1.04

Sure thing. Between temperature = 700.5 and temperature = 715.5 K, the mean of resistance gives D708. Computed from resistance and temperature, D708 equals 15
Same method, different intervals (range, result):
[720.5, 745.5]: 9.04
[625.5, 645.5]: 14.7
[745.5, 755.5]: 11.2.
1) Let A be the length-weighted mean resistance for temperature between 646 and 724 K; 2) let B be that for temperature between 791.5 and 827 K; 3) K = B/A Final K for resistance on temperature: 0.97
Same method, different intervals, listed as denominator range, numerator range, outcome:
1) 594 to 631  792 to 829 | 1.00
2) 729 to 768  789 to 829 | 1.35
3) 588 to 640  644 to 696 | 1.04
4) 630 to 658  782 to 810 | 0.99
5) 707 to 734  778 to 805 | 1.21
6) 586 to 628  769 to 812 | 1.02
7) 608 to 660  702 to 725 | 0.96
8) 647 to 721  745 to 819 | 0.93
